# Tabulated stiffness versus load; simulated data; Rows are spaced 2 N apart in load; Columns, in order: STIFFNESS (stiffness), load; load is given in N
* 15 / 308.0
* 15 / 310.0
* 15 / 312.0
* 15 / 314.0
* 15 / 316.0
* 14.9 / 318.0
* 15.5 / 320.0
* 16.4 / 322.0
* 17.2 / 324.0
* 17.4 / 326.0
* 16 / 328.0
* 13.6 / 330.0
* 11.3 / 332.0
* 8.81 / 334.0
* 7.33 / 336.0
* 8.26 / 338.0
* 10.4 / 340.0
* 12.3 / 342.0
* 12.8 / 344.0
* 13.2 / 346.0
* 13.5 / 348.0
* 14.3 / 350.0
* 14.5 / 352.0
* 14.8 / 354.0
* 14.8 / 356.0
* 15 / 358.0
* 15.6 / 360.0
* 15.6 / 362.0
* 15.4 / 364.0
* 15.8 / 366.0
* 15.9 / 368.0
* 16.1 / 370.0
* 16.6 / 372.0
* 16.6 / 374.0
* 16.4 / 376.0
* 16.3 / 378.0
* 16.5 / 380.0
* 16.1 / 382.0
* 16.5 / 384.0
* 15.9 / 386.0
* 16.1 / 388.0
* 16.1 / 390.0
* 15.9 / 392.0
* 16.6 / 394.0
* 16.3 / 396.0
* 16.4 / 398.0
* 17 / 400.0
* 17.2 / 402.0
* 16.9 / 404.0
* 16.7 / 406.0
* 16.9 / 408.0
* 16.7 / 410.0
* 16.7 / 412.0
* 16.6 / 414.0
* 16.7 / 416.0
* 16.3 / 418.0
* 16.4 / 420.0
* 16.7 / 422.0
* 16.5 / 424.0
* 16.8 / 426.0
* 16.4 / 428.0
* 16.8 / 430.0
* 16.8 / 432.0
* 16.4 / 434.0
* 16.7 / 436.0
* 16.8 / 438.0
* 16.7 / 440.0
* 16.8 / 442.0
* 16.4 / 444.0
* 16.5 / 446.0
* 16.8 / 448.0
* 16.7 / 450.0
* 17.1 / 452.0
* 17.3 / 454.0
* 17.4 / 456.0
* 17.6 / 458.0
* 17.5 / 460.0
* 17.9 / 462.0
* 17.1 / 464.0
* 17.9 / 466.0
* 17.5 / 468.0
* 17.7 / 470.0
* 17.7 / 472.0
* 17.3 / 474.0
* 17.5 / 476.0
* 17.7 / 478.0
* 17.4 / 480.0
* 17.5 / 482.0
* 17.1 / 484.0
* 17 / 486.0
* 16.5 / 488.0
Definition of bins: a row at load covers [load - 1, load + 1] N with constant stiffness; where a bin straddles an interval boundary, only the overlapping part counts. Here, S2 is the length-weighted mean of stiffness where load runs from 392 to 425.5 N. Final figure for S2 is 16.6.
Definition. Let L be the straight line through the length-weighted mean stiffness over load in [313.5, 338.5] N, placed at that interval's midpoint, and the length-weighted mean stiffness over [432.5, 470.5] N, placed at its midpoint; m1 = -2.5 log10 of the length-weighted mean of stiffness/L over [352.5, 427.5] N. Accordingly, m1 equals -0.06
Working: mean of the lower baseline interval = 13.7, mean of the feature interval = 16.2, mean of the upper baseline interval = 17.1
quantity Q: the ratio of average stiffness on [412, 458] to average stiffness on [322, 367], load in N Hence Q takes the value 1.2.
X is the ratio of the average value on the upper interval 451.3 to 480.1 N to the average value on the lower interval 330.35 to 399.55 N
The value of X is 1.20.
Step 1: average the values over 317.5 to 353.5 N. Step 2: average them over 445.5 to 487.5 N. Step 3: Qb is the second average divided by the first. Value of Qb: 1.31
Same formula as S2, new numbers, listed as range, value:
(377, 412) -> 16.5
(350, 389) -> 15.8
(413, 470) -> 16.9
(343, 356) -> 13.9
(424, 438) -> 16.7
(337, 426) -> 15.6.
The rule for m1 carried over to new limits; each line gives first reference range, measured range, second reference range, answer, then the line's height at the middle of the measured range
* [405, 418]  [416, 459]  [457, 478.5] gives 0.02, 17.1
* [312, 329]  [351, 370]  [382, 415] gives 0.06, 16.2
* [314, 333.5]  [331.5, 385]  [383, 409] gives 0.12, 15.8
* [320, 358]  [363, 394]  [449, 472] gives -0.11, 14.6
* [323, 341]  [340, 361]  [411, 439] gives -0.06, 13.1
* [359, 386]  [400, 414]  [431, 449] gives -0.03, 16.4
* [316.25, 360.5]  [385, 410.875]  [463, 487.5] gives -0.09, 15.2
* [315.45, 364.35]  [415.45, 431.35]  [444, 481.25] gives -0.03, 16.2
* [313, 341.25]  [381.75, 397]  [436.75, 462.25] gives -0.07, 15.2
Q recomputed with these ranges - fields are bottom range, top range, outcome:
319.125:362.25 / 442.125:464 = 1.26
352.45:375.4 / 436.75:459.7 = 1.08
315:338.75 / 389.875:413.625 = 1.23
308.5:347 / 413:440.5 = 1.23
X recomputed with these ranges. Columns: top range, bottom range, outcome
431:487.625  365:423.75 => 1.04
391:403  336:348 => 1.48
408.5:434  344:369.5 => 1.12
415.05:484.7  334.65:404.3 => 1.14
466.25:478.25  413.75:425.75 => 1.06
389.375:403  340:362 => 1.18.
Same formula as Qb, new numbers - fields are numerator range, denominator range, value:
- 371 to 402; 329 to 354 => 1.39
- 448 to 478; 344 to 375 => 1.15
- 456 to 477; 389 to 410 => 1.06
